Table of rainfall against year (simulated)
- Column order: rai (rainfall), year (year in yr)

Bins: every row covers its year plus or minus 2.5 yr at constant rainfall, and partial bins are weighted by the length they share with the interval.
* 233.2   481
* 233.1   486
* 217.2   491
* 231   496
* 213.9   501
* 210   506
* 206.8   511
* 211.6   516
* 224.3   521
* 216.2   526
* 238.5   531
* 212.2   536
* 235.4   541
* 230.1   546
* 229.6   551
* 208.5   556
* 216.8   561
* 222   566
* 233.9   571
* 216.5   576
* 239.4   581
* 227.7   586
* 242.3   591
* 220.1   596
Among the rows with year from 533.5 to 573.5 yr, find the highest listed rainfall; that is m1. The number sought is 235.4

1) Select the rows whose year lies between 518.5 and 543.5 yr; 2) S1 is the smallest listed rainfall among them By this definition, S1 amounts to 212.2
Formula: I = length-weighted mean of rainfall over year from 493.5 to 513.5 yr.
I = 215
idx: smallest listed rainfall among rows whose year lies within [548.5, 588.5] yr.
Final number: 208.5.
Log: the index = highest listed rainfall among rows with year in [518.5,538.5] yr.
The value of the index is 238.5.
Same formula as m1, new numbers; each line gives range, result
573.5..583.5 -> 239.4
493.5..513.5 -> 231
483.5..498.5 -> 233.1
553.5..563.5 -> 216.8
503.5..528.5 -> 224.3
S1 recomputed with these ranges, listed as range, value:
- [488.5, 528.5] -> 206.8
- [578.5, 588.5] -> 227.7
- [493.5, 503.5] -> 213.9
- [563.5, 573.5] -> 222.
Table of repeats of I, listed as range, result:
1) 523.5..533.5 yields 227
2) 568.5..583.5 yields 230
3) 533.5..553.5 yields 227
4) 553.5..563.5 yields 213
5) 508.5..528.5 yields 215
